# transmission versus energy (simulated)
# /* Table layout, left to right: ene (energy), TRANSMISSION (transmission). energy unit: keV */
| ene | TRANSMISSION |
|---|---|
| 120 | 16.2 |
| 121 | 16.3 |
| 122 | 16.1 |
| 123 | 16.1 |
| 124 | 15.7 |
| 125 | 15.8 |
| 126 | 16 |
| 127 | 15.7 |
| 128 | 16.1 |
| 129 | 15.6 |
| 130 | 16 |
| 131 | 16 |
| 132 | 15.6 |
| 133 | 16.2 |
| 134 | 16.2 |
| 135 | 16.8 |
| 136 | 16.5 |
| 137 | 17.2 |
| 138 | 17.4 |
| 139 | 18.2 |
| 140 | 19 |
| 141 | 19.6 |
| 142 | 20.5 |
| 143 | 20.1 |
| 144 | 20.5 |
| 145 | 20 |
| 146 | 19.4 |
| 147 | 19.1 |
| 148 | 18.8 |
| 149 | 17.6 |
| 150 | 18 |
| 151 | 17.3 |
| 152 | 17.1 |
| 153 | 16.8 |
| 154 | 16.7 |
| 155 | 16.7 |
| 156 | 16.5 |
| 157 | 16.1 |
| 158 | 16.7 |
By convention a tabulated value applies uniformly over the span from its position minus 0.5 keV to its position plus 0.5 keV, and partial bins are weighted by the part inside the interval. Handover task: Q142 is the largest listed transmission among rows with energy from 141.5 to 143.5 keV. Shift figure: 20.5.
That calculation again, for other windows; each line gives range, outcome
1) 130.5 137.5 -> 17.2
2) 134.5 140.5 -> 19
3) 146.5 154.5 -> 19.1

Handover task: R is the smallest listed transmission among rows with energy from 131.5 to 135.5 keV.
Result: 15.6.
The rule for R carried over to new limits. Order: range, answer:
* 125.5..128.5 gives 15.7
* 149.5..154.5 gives 16.7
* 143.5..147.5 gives 19.1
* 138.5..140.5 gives 18.2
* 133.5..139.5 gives 16.2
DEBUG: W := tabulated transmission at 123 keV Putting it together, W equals 16.1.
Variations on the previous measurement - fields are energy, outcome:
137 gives 17.2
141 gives 19.6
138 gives 17.4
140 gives 19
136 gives 16.5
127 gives 15.7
